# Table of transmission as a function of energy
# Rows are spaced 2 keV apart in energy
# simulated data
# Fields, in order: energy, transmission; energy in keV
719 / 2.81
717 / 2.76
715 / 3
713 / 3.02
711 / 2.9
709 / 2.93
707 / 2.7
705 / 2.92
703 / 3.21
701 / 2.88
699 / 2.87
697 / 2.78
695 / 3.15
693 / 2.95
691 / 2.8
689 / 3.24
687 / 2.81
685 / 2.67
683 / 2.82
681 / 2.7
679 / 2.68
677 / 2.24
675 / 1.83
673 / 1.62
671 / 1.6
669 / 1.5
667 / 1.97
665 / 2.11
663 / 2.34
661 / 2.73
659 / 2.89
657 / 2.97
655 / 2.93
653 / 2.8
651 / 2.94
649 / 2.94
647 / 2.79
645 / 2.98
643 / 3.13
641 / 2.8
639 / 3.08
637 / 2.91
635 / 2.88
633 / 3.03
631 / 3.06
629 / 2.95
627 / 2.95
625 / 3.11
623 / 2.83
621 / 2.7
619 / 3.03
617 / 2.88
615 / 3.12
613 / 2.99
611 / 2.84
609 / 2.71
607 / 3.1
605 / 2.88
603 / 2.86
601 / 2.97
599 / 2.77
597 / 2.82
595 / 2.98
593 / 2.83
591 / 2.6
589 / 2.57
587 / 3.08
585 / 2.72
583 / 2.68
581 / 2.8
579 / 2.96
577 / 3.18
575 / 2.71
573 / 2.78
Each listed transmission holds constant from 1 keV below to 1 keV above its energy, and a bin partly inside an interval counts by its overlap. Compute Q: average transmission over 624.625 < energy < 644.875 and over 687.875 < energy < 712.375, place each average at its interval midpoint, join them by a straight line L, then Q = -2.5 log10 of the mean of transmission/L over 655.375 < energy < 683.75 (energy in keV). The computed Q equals 0.28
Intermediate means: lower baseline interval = 2.99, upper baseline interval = 2.94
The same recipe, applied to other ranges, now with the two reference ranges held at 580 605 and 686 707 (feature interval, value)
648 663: 0.02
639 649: -0.02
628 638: -0.04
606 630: -0.03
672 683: 0.28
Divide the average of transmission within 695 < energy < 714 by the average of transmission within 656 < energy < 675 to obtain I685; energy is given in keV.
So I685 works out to 1.3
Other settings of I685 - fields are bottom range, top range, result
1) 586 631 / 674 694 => 0.92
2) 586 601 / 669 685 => 0.78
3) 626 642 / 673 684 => 0.80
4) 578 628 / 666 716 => 0.92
